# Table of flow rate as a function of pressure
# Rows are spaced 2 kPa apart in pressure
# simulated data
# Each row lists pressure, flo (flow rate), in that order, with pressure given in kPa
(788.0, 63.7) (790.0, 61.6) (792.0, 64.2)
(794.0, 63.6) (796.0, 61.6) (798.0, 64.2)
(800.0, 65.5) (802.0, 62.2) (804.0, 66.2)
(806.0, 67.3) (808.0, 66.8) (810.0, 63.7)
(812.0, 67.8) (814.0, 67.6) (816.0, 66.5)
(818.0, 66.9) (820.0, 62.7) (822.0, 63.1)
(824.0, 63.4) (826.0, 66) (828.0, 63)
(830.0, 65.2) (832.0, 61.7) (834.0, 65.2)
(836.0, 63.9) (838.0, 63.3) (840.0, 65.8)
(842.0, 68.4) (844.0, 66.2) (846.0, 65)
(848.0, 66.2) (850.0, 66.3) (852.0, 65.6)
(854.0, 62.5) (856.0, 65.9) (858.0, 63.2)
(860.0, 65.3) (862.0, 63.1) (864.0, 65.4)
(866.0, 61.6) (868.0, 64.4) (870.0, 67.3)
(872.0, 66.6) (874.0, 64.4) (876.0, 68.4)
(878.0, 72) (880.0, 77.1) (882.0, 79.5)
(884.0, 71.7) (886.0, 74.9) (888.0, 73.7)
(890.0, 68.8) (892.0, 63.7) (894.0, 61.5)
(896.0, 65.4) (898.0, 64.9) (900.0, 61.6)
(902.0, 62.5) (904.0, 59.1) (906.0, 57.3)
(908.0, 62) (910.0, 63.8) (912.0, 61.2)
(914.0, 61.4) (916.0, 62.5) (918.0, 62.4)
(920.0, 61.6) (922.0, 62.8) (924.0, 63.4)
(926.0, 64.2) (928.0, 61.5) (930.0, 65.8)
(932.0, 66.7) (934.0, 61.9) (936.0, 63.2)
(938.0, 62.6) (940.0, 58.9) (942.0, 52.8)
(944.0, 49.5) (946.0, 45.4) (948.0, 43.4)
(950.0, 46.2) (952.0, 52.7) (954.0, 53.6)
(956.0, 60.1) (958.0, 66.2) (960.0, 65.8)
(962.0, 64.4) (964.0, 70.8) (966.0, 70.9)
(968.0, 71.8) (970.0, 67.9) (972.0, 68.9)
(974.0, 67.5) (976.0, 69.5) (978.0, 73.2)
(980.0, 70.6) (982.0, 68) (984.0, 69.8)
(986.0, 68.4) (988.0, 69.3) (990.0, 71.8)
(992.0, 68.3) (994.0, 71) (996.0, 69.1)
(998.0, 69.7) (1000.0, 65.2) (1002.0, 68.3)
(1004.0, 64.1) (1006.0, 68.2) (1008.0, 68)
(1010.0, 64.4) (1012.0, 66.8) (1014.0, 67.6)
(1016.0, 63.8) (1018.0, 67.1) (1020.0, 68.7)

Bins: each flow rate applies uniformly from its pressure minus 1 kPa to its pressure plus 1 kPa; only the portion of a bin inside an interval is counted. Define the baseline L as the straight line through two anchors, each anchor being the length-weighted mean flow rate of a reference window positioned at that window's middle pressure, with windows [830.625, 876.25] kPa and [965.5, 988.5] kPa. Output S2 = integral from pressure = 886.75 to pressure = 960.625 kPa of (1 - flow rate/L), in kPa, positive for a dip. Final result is 7.7 kPa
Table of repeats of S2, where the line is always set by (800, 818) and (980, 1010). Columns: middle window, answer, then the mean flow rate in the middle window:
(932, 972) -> 4.8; 59.8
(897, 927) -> 2.4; 62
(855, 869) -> 0.5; 64.1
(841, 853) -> 0.0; 66.3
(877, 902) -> -0.8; 69.3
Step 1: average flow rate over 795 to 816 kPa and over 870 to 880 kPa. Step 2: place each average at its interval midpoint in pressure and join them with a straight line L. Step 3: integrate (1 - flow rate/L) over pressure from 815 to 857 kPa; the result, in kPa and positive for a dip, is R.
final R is 1.21 kPa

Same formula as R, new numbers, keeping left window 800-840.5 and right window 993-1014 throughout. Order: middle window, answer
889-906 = 0.8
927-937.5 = 0.4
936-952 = 3.5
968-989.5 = -0.8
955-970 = -0.1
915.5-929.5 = 0.8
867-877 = -0.1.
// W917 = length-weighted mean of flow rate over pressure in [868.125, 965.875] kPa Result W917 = 62.9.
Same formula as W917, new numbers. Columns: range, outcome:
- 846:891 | 67.8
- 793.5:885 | 65.9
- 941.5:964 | 55.3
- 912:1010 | 63.9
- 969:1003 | 69.2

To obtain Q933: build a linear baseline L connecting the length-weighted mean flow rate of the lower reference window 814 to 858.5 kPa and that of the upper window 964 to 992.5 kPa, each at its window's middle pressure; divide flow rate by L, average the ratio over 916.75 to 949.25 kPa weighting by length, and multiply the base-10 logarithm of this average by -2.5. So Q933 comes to 0.156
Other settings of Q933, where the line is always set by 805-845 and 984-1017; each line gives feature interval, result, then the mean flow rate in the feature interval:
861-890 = -0.05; 69.3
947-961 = 0.21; 55.4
